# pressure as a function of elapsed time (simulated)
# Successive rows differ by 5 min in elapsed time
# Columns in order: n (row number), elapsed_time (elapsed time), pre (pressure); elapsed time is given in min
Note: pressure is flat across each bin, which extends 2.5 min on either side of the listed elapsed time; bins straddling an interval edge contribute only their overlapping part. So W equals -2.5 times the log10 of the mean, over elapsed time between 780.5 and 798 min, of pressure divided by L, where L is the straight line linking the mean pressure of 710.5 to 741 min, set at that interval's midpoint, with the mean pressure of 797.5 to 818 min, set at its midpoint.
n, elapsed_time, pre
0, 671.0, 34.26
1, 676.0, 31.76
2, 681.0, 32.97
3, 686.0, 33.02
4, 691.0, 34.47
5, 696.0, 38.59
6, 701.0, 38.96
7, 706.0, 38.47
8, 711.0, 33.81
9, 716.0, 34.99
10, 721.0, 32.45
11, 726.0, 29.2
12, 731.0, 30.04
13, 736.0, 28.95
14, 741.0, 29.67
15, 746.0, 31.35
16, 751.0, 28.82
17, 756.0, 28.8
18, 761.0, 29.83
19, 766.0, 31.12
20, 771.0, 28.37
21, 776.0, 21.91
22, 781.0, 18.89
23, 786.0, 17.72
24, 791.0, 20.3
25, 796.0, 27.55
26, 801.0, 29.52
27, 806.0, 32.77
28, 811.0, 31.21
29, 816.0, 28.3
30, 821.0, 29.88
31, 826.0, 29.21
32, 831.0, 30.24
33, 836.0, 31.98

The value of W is 0.398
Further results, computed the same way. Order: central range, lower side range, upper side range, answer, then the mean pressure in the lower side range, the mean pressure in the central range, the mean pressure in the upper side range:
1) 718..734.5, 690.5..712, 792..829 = 0.16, 37.3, 30.6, 29.4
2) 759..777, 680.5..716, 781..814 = 0.03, 35.9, 28.2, 26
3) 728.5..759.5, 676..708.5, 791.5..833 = 0.12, 35.7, 29.6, 29.4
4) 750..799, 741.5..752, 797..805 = 0.19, 30.2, 25.3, 29.8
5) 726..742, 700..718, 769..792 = 0.06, 36.4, 29.5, 21.4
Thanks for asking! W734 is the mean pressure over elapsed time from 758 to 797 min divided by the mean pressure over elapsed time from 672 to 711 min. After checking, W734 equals 0.7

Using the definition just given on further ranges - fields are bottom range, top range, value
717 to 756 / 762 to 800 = 0.80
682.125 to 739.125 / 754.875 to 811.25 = 0.78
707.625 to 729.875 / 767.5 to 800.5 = 0.71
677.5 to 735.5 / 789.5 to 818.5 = 0.84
